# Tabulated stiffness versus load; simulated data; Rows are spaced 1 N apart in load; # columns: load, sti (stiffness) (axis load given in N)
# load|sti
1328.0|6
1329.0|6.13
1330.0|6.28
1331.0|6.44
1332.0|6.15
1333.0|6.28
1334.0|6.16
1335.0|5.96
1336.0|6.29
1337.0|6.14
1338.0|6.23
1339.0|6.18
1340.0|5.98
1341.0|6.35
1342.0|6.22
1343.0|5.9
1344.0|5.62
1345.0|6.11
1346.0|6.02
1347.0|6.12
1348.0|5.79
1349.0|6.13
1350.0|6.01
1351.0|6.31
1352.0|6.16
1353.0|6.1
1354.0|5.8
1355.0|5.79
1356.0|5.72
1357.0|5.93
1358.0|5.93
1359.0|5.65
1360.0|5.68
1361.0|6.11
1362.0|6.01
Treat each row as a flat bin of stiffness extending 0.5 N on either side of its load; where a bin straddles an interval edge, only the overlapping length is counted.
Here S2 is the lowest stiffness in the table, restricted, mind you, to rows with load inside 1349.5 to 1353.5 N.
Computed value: 6.01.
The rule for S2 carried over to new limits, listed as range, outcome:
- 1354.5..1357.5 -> 5.72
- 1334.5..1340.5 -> 5.96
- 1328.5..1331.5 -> 6.13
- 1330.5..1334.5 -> 6.15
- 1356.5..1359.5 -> 5.65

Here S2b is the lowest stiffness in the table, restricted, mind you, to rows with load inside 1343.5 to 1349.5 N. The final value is 5.62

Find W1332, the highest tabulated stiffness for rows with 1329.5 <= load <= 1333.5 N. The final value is 6.44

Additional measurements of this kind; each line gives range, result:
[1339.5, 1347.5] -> 6.35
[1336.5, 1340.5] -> 6.23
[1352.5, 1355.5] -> 6.1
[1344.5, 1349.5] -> 6.13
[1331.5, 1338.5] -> 6.29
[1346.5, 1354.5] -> 6.31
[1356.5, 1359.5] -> 5.93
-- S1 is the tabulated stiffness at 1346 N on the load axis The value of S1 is 6.02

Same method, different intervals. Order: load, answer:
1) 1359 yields 5.65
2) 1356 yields 5.72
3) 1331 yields 6.44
